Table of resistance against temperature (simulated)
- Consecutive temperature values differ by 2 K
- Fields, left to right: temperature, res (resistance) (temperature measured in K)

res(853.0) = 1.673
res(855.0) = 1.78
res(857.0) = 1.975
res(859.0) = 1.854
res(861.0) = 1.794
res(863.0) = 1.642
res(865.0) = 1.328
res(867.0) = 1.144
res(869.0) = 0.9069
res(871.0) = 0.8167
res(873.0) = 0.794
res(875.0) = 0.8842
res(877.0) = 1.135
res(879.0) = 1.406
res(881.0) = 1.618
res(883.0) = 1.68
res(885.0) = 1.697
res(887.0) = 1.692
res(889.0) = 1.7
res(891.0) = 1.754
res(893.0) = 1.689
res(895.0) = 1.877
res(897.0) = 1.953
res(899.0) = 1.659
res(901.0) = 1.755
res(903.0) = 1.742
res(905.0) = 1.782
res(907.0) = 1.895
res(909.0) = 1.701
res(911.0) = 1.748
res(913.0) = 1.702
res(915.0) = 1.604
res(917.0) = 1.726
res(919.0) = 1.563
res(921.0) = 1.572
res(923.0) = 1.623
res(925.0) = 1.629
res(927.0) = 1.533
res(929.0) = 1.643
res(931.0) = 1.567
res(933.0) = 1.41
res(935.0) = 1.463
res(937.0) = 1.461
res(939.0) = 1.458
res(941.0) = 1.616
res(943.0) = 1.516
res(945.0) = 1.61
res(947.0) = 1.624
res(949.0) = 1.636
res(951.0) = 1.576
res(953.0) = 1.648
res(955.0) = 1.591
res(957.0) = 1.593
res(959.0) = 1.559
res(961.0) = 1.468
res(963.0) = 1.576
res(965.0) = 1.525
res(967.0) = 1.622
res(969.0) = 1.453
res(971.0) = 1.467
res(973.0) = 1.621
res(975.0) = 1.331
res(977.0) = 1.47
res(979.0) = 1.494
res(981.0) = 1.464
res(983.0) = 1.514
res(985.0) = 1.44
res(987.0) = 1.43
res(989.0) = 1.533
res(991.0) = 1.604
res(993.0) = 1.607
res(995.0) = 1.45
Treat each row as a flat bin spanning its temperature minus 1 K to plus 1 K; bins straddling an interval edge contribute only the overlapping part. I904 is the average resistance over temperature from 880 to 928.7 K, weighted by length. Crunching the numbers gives 1.7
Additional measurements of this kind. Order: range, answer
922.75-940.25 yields 1.53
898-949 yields 1.62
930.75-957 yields 1.55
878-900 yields 1.7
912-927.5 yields 1.62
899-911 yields 1.76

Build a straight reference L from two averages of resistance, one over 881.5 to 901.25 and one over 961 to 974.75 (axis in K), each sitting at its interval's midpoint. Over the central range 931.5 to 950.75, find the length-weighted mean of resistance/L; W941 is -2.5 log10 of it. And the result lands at 0.05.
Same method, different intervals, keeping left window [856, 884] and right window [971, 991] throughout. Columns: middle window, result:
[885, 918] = -0.25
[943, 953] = -0.11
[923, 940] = -0.07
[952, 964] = -0.08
